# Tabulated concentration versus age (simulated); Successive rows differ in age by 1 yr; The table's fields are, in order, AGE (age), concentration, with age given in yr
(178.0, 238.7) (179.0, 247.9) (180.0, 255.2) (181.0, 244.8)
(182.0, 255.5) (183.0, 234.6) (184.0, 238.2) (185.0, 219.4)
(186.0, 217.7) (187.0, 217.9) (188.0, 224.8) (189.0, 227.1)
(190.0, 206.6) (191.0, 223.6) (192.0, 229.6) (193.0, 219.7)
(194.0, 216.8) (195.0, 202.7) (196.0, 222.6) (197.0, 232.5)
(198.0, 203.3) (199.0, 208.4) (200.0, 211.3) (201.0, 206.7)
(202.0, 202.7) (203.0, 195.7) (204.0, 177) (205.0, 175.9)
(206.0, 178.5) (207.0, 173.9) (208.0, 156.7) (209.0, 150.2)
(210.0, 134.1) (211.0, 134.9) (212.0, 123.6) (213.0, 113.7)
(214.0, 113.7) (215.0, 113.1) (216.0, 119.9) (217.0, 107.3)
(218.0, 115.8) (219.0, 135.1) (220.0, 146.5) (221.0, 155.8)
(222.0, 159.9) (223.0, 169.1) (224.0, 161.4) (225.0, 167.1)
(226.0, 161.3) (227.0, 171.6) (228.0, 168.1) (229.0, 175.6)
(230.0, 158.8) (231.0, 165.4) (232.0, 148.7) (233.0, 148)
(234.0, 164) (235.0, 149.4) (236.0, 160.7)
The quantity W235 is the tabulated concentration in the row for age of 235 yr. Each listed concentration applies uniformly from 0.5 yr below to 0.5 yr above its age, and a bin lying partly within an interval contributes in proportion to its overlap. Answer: 149.4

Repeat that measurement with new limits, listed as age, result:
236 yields 160.7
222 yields 159.9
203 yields 195.7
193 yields 219.7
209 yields 150.2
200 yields 211.3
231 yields 165.4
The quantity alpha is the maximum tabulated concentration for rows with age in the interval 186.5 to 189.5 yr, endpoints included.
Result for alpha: 227.1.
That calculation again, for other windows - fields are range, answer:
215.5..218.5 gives 119.9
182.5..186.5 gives 238.2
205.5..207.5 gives 178.5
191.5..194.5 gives 229.6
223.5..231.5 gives 175.6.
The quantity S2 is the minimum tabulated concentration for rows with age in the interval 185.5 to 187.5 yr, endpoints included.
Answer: 217.7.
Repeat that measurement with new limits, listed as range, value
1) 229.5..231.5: 158.8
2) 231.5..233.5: 148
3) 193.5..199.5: 202.7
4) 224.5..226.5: 161.3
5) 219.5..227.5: 146.5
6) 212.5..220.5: 107.3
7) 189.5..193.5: 206.6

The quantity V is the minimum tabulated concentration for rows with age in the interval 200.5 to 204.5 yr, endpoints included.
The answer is 177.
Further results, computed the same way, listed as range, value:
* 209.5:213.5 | 113.7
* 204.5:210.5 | 134.1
